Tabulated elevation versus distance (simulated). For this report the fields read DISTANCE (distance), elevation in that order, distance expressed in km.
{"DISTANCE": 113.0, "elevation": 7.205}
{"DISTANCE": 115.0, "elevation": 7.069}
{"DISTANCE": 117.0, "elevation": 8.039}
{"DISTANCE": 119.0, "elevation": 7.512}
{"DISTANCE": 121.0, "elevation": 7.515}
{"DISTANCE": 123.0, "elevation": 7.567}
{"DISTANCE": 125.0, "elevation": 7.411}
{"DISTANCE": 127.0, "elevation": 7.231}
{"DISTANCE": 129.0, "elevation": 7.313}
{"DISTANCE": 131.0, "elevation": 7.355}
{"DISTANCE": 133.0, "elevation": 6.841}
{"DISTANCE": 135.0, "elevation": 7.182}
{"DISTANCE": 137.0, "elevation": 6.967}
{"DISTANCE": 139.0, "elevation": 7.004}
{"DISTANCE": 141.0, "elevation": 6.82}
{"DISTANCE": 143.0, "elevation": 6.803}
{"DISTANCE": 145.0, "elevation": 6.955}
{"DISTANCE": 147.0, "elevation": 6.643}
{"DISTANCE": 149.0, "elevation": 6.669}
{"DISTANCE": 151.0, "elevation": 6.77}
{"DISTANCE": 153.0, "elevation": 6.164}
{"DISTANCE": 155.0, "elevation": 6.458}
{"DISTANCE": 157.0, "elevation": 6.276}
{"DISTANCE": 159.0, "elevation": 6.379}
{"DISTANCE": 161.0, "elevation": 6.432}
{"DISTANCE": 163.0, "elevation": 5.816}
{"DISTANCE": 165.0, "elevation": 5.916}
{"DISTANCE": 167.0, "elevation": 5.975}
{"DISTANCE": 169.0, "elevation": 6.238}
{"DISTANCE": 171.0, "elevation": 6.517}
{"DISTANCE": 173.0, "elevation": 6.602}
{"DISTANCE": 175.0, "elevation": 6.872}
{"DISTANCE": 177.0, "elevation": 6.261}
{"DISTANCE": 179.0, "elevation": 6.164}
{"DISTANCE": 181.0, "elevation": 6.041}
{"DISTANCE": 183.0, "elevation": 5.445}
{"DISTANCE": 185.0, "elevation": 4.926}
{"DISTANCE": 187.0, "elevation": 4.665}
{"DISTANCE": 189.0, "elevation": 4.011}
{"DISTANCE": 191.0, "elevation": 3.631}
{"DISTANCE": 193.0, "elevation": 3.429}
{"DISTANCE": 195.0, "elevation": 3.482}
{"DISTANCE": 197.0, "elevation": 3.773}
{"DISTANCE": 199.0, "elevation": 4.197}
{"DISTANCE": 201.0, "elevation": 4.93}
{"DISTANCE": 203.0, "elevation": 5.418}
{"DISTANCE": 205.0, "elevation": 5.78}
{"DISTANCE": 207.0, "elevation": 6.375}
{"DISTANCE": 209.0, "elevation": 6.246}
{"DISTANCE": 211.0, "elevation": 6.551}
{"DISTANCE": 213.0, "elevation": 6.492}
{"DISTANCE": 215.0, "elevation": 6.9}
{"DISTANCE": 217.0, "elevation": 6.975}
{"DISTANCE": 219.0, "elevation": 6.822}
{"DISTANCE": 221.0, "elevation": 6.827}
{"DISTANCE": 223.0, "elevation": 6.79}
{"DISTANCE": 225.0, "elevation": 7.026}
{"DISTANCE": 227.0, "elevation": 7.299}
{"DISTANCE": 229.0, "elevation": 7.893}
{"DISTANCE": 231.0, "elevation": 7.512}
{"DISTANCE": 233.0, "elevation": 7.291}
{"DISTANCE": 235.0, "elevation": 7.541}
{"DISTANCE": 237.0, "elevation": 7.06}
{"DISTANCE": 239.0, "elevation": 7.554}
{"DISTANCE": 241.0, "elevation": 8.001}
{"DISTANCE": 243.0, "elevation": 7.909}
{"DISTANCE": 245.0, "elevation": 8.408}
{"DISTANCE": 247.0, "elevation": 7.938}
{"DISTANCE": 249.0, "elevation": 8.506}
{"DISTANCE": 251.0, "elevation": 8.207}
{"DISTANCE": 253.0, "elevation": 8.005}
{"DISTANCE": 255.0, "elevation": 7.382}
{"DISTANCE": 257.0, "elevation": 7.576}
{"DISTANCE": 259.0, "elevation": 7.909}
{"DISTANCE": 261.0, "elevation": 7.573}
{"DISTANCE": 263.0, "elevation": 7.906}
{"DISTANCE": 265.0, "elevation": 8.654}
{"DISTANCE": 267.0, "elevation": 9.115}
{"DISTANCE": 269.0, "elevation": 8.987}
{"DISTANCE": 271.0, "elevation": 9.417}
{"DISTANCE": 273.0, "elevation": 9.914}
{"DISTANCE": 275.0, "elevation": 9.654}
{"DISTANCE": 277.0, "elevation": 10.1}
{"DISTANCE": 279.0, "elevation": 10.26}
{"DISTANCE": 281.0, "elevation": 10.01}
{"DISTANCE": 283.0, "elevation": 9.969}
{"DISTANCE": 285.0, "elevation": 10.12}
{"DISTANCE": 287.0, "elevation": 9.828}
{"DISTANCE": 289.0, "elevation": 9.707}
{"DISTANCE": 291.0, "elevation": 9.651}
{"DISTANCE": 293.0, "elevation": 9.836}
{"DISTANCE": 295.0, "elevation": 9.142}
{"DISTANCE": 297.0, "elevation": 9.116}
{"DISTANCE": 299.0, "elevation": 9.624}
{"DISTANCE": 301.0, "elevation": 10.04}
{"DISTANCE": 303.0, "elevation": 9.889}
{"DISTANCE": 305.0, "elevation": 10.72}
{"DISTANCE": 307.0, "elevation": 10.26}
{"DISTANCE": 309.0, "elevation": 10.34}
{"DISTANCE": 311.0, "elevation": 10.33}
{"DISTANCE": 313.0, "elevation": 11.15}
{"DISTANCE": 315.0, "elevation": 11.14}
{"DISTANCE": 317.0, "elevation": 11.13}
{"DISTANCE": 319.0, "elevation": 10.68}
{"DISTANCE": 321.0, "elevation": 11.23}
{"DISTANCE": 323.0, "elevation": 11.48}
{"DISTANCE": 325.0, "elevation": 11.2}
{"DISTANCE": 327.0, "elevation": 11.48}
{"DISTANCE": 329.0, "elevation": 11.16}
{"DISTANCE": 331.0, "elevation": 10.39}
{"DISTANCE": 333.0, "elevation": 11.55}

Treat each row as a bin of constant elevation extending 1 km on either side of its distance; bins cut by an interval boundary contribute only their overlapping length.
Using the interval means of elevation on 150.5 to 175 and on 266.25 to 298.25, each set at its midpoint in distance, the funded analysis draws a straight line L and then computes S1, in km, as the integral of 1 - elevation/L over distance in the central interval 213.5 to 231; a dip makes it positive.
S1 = 2.0 km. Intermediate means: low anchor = 6.31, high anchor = 9.68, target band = 7.08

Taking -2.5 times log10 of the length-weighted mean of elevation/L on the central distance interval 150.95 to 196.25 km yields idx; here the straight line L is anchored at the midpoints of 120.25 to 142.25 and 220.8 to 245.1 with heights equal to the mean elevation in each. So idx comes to 0.28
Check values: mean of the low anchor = 7.19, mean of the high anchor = 7.46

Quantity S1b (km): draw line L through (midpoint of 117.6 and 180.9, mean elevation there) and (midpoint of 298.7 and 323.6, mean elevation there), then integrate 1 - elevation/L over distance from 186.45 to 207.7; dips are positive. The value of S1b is 9.18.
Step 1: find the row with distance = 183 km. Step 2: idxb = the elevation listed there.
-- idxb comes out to 5.445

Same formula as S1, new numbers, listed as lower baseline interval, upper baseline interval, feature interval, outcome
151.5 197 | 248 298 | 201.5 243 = 2.1 km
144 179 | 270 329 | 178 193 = 4.6 km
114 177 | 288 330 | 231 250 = 2.4 km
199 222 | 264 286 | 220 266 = 1.3 km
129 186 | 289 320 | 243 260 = 1.6 km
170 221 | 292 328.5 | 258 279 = -0.6 km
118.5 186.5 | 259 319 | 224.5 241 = 2.0 km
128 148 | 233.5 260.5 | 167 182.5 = 2.0 km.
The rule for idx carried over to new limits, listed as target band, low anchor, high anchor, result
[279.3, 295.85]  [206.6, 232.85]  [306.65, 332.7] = -0.018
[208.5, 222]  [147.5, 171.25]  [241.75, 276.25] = 0.121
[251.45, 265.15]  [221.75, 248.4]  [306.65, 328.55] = 0.093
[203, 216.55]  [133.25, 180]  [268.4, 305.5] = 0.233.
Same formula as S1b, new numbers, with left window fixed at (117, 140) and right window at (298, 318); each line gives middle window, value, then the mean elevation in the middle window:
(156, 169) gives 2.89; 6.14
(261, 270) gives 1.08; 8.54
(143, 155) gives 1.60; 6.64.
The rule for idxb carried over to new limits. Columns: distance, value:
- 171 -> 6.517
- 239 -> 7.554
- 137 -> 6.967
